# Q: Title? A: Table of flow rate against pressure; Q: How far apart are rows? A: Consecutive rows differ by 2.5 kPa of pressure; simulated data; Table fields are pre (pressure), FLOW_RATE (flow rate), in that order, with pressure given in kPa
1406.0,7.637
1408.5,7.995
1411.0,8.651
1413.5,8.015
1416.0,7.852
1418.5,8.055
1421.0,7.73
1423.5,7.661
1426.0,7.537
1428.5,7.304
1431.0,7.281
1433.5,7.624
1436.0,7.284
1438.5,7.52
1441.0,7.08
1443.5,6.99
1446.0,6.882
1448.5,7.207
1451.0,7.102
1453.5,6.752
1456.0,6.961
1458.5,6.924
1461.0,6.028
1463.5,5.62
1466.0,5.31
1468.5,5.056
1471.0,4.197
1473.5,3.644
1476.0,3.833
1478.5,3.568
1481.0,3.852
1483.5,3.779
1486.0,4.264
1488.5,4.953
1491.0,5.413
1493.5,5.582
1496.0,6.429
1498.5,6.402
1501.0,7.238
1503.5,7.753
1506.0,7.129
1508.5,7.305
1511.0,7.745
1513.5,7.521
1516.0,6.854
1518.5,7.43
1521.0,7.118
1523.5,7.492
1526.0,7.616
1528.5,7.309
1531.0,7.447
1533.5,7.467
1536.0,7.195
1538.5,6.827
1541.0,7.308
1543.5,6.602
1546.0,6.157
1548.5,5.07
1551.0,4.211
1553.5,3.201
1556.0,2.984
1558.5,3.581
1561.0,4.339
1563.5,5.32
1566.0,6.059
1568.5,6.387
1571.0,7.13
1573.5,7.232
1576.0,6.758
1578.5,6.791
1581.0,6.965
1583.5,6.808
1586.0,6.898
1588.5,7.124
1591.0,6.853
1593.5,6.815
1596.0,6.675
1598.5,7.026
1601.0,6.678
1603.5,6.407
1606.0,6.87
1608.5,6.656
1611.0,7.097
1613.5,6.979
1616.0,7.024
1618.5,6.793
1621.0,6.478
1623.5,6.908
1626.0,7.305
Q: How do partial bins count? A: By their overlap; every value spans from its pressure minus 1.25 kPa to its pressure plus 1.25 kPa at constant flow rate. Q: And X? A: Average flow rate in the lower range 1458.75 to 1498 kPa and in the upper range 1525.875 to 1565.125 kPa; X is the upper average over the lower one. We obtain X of 1.18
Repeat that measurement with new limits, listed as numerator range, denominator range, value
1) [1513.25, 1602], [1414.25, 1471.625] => 0.93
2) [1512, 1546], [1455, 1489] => 1.49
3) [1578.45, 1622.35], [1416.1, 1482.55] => 1.07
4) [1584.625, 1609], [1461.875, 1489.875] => 1.55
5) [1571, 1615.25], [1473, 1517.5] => 1.19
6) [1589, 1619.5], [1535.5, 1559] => 1.29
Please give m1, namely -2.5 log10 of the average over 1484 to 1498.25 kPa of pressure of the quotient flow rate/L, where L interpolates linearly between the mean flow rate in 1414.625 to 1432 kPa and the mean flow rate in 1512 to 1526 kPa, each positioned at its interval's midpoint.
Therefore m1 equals 0.36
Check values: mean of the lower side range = 7.64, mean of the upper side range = 7.32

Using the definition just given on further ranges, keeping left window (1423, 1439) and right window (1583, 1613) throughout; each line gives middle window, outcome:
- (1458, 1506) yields 0.35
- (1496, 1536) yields -0.02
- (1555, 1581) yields 0.20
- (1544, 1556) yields 0.46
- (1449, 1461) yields 0.08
